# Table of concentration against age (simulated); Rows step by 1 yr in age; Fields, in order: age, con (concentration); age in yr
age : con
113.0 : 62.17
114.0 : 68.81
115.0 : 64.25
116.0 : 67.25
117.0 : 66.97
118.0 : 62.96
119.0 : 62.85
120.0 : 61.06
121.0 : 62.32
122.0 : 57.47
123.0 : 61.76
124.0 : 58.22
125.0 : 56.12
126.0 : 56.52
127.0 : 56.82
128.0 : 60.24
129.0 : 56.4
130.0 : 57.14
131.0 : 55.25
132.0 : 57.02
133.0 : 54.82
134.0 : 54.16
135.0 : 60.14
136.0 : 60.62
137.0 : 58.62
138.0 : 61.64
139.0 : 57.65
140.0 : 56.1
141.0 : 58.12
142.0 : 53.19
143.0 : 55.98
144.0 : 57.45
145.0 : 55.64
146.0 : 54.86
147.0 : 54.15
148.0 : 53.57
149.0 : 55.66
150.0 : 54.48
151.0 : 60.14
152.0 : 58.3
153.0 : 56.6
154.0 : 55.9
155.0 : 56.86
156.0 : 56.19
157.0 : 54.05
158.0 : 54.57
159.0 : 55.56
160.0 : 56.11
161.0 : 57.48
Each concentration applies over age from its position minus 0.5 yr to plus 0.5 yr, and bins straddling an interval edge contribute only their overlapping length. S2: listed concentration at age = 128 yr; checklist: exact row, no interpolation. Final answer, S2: 60.24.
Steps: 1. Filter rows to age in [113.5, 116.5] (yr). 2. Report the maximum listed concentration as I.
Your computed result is 68.81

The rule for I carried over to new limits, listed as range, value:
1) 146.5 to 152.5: 60.14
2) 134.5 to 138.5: 61.64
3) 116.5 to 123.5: 66.97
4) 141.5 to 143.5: 55.98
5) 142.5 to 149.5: 57.45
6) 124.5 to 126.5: 56.52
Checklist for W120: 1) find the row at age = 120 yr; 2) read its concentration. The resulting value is 61.06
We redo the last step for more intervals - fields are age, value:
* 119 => 62.85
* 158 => 54.57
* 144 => 57.45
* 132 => 57.02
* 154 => 55.9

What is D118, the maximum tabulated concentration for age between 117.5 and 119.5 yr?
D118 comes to 62.96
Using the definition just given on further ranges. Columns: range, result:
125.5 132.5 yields 60.24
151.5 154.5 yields 58.3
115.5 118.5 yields 67.25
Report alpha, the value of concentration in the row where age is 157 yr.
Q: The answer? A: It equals 54.05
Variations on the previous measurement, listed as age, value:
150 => 54.48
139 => 57.65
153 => 56.6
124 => 58.22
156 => 56.19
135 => 60.14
